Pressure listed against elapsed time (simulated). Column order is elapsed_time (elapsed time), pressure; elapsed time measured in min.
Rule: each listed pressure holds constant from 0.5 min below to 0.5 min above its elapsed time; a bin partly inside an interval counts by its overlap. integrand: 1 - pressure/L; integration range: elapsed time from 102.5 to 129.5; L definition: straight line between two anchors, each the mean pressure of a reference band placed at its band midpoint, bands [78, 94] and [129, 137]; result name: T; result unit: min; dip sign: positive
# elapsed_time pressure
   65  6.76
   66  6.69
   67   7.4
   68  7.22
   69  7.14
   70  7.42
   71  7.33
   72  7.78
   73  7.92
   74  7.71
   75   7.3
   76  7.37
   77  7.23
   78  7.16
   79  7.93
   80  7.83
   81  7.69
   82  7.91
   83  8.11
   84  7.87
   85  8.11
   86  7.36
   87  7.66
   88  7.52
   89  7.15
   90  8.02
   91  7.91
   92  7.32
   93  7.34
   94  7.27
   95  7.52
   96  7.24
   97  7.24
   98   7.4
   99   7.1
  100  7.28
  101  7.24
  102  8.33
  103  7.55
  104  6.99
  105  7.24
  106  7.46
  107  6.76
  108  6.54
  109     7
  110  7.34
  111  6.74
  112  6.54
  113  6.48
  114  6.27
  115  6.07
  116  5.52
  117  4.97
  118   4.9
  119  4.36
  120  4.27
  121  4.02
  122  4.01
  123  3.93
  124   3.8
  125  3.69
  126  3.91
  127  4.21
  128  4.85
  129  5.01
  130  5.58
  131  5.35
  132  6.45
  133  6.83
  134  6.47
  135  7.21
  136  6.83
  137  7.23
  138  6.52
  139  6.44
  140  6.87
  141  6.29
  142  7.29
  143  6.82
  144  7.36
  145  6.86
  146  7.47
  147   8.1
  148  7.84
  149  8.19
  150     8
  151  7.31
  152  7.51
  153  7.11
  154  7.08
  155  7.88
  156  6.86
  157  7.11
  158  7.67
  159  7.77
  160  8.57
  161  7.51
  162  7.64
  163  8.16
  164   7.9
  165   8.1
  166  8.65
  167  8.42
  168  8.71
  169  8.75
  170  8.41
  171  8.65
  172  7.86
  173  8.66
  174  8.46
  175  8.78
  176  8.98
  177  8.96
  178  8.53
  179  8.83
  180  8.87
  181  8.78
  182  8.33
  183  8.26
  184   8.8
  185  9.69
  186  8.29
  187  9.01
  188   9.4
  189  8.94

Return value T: 5.12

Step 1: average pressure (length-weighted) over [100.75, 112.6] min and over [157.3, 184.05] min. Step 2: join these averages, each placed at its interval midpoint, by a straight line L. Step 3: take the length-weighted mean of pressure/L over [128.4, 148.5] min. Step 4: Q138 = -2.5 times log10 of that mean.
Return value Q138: 0.16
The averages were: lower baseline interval 7.14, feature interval 6.73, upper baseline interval 8.39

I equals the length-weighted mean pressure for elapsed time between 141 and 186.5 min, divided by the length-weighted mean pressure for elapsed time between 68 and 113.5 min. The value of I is 1.09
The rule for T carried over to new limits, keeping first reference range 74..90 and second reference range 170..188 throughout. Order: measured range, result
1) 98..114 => 1.6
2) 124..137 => 4.2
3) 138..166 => 3.1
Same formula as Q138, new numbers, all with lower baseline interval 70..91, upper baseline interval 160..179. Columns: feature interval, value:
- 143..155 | 0.10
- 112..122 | 0.46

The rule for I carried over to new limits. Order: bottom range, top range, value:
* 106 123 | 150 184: 1.42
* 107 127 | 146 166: 1.46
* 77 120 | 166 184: 1.22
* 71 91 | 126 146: 0.82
